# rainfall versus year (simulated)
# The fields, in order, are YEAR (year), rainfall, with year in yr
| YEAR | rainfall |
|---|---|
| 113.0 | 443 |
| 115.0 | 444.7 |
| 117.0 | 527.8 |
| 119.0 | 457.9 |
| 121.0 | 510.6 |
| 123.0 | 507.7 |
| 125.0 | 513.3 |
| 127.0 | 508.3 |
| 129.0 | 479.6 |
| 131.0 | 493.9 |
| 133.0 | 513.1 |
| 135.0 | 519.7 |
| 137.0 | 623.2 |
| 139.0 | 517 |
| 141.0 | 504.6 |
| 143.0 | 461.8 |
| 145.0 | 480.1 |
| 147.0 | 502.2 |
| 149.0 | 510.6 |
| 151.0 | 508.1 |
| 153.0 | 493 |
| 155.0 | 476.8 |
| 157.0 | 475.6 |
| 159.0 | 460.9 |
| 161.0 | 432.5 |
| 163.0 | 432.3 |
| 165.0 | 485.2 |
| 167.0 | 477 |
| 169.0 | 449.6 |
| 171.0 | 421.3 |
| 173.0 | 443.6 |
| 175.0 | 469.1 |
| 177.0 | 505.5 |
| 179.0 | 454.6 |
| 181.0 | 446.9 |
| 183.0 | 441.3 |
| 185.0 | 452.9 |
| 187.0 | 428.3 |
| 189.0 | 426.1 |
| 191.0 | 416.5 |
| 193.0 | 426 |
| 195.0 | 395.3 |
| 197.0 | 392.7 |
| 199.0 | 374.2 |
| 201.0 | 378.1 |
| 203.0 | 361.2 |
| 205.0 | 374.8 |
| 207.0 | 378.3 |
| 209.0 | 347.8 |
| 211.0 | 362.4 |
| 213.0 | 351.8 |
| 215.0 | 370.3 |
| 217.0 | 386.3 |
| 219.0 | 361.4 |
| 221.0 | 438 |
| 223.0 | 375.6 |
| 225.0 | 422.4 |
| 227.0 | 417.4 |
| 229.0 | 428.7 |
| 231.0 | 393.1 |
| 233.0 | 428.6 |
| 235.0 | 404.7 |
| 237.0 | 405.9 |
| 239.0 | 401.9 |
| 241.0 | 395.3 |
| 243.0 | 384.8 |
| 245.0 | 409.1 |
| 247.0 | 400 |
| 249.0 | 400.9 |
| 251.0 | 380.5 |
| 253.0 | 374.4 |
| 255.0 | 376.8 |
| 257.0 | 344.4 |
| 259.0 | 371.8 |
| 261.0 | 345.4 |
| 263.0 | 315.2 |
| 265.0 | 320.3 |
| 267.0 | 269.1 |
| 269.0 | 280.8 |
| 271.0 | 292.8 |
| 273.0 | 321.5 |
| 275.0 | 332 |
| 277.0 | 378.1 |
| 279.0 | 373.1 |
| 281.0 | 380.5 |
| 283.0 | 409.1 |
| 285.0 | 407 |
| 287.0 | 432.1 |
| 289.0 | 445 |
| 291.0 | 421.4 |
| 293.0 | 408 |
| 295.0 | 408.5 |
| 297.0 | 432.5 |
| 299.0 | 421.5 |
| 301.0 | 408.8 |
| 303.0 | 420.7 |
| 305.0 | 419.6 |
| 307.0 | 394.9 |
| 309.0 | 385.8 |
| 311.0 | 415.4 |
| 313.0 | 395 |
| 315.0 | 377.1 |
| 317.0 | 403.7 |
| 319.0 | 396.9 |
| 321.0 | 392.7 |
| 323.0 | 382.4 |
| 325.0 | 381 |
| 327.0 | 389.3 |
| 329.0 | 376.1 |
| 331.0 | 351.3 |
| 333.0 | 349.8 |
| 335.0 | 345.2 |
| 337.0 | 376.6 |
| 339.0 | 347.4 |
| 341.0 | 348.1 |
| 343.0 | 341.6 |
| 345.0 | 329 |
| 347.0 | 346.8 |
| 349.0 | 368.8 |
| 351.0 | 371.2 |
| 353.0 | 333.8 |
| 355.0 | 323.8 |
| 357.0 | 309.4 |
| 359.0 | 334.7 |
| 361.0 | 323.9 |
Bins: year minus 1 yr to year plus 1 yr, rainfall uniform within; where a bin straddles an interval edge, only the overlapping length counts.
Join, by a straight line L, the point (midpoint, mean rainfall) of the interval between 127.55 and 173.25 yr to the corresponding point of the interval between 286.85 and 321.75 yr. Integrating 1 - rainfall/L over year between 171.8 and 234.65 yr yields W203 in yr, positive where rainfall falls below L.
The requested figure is 7.12 yr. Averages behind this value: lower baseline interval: 486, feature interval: 408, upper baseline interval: 410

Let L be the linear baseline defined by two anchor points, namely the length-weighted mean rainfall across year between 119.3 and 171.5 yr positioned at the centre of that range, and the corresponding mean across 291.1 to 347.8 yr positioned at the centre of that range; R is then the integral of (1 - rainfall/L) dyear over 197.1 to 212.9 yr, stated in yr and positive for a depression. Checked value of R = 3.0 yr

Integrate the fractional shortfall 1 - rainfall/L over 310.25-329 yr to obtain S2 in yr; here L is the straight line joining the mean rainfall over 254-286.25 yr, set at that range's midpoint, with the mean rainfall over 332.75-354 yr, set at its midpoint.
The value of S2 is -2.3 yr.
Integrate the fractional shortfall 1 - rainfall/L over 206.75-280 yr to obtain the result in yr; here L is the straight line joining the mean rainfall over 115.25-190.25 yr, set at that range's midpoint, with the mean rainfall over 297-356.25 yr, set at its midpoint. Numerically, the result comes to 9.5 yr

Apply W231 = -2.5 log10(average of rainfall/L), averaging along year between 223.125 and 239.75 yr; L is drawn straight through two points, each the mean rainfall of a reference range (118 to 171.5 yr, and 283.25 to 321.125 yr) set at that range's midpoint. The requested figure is 0.089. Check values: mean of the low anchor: 490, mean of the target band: 411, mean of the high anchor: 410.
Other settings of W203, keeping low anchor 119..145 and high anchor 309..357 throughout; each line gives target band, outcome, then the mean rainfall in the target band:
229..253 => 1.74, 401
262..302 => 2.84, 373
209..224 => 2.44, 376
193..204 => 1.85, 384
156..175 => 1.24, 454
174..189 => 0.61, 455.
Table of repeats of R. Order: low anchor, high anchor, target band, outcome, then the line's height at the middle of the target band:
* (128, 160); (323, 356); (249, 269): 3.5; 416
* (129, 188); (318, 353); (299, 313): -0.9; 383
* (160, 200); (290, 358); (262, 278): 3.5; 401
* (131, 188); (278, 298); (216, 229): 1.3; 446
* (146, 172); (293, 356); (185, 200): 1.4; 453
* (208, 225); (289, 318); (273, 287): 0.7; 401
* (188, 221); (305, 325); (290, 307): -1.0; 393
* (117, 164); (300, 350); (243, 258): 1.5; 425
